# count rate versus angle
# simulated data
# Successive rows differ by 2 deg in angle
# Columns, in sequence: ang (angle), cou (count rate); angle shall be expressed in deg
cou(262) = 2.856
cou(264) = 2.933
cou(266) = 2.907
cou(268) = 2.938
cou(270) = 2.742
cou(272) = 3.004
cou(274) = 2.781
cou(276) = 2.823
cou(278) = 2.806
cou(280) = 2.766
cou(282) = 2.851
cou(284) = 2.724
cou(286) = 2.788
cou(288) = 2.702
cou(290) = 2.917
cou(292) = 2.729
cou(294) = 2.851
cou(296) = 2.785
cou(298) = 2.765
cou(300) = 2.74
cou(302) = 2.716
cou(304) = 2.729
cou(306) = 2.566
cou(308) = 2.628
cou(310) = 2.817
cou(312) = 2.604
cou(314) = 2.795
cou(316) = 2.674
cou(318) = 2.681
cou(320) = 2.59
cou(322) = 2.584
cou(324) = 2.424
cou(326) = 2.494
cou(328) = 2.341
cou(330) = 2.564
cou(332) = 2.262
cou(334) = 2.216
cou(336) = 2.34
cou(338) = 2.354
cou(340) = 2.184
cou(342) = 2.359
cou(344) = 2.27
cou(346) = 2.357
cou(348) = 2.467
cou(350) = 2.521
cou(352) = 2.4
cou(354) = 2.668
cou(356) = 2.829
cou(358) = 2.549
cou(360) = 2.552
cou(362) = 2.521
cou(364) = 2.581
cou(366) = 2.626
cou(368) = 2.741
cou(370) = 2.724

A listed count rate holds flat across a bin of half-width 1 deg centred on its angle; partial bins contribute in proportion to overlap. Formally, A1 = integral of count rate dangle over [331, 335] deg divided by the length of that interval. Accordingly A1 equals 2.24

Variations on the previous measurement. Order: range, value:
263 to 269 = 2.93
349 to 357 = 2.6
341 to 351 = 2.39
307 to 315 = 2.71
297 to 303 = 2.74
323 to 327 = 2.46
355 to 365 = 2.61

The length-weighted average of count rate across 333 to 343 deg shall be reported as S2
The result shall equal 2.29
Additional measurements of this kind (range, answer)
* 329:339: 2.35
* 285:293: 2.78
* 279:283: 2.81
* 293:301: 2.79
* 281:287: 2.79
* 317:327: 2.55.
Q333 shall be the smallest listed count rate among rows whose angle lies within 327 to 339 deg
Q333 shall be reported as 2.216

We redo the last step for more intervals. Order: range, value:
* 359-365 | 2.521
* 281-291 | 2.702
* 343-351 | 2.27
